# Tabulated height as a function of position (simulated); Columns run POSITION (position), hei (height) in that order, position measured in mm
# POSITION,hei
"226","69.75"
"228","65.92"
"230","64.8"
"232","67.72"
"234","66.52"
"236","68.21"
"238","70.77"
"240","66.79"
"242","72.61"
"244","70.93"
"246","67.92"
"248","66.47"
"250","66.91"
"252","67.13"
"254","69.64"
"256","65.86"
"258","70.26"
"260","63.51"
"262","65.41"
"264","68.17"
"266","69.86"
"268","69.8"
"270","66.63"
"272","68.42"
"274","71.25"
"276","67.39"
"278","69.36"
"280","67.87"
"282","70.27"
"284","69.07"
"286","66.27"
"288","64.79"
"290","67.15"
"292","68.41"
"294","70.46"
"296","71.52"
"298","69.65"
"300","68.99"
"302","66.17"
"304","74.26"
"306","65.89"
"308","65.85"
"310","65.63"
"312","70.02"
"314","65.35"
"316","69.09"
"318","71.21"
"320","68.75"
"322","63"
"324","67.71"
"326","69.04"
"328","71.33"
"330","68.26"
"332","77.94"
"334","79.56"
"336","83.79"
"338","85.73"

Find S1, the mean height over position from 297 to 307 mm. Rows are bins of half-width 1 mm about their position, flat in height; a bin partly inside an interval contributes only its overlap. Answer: 69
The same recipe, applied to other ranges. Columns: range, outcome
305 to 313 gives 66.8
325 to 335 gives 73.2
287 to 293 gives 66.8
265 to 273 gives 68.7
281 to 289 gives 67.6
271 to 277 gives 69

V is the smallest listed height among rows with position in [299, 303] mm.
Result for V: 66.17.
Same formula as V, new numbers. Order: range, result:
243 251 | 66.47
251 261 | 63.51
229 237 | 64.8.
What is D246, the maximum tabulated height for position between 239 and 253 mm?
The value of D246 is 72.61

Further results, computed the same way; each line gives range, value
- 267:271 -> 69.8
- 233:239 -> 70.77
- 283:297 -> 71.52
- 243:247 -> 70.93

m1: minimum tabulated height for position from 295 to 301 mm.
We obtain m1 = 68.99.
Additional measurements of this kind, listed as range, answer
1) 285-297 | 64.79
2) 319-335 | 63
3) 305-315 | 65.35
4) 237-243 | 66.79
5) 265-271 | 66.63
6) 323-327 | 67.71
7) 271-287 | 66.27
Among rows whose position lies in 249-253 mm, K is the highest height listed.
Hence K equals 67.13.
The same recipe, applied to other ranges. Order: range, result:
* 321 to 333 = 77.94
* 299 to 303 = 68.99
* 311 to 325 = 71.21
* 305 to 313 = 70.02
